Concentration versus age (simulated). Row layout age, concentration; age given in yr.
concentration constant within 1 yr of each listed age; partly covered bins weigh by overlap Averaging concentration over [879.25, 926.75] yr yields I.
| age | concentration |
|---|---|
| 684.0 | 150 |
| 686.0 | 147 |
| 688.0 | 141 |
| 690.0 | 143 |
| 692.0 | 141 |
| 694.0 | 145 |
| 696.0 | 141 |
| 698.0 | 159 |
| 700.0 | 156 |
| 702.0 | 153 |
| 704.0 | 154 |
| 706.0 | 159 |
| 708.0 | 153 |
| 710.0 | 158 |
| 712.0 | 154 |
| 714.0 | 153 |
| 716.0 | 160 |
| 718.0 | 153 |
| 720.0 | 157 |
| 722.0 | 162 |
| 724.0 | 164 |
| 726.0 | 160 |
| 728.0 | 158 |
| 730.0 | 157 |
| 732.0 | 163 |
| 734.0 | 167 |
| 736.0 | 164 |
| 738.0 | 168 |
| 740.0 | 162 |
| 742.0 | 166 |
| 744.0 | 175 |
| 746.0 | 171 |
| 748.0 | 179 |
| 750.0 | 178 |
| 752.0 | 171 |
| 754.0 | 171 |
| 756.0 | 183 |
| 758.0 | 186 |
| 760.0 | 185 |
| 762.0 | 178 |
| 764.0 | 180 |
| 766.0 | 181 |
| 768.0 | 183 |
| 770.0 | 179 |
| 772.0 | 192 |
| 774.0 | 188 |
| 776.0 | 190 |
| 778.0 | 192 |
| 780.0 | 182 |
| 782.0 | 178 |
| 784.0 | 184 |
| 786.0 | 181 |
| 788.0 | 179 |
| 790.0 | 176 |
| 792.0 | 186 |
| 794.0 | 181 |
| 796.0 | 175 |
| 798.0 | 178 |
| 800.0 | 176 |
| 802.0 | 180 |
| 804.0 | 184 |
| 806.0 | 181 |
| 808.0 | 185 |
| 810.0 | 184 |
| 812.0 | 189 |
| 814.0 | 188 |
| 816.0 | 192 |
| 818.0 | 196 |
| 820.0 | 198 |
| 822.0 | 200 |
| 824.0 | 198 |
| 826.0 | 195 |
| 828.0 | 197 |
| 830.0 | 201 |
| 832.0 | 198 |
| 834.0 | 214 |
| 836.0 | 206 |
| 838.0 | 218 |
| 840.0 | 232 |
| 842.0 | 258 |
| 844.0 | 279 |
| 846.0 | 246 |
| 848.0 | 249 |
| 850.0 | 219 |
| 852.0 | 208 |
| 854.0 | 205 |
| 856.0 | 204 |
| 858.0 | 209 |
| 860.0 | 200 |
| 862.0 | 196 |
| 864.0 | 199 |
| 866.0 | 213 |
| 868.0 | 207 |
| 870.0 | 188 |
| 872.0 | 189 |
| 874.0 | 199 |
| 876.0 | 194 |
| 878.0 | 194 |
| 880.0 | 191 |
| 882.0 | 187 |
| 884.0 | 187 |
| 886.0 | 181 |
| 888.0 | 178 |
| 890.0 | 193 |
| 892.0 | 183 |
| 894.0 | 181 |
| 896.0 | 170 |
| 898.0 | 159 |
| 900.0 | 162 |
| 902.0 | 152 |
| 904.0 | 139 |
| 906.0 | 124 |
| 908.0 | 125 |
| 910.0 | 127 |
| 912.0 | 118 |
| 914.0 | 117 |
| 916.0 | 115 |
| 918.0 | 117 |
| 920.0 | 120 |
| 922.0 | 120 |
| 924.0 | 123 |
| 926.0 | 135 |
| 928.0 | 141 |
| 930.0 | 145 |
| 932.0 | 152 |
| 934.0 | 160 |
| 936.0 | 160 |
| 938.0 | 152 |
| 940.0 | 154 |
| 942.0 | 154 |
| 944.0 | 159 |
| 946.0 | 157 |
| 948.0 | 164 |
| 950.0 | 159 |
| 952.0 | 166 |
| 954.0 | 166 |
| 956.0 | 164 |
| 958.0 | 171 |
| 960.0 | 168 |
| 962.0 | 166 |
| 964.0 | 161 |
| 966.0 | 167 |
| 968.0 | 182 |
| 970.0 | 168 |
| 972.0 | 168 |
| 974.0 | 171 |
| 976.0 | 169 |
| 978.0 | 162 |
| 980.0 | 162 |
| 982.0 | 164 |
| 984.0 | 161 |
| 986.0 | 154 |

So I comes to 150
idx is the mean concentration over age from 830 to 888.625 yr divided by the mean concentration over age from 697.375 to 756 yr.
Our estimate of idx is 1.3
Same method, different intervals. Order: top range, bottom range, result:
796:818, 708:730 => 1.17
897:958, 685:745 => 0.92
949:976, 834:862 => 0.75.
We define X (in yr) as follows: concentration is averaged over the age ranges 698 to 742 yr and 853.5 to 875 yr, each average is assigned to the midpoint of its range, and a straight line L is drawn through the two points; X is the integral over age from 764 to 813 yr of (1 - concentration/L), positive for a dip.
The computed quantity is -1.1 yr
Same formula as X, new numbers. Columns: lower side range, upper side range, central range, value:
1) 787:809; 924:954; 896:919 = 3.7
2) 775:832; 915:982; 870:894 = -2.7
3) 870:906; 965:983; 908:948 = 8.0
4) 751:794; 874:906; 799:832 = -2.0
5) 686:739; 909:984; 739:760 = -2.7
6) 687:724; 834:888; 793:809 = 0.6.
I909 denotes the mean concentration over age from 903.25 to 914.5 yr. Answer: 125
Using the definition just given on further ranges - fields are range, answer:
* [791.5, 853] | 203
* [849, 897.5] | 194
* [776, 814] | 182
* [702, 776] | 169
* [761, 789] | 183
